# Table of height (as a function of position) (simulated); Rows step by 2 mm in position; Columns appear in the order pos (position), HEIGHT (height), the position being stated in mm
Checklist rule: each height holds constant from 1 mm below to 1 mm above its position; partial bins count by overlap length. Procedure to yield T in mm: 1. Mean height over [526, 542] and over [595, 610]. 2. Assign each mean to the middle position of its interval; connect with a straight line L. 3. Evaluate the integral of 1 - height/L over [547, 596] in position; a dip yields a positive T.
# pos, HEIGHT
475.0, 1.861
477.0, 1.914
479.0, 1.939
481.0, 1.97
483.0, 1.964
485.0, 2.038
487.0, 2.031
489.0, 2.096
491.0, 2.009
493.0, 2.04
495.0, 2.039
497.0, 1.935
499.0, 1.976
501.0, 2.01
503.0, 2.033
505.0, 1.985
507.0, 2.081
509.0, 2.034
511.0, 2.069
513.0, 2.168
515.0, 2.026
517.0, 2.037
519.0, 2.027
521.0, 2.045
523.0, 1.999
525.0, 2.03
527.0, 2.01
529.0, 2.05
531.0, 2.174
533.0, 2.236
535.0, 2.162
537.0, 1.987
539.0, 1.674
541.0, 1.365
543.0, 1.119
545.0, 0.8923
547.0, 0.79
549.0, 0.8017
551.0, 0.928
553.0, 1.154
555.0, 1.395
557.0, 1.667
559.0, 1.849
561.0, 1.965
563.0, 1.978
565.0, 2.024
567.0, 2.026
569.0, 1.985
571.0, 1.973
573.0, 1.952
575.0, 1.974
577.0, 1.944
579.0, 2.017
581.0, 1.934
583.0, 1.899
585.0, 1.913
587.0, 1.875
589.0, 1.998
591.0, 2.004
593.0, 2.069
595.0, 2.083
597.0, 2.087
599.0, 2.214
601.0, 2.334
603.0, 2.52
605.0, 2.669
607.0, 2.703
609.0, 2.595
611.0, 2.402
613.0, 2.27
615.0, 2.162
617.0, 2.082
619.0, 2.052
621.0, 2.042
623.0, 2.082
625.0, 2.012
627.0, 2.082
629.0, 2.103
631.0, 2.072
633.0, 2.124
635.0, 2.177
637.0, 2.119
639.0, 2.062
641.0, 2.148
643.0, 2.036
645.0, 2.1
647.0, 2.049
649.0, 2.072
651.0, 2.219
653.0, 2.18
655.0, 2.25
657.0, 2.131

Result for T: 9.6 mm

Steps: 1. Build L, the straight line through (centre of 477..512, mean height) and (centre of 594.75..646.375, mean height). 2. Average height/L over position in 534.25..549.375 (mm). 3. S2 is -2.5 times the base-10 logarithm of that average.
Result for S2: 0.46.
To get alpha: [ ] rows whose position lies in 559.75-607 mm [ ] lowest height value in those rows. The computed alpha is 1.875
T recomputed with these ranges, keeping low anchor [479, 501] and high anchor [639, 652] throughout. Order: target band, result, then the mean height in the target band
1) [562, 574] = 0.37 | 1.99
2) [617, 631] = 0.16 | 2.06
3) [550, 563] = 3.28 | 1.53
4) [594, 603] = -0.63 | 2.22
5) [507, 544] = 1.24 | 1.96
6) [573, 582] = 0.41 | 1.97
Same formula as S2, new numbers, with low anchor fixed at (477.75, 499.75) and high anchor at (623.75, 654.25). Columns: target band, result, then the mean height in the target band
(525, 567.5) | 0.24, 1.64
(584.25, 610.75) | -0.08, 2.24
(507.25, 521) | -0.02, 2.06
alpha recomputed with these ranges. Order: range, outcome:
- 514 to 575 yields 0.79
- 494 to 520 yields 1.935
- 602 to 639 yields 2.012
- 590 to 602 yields 2.004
